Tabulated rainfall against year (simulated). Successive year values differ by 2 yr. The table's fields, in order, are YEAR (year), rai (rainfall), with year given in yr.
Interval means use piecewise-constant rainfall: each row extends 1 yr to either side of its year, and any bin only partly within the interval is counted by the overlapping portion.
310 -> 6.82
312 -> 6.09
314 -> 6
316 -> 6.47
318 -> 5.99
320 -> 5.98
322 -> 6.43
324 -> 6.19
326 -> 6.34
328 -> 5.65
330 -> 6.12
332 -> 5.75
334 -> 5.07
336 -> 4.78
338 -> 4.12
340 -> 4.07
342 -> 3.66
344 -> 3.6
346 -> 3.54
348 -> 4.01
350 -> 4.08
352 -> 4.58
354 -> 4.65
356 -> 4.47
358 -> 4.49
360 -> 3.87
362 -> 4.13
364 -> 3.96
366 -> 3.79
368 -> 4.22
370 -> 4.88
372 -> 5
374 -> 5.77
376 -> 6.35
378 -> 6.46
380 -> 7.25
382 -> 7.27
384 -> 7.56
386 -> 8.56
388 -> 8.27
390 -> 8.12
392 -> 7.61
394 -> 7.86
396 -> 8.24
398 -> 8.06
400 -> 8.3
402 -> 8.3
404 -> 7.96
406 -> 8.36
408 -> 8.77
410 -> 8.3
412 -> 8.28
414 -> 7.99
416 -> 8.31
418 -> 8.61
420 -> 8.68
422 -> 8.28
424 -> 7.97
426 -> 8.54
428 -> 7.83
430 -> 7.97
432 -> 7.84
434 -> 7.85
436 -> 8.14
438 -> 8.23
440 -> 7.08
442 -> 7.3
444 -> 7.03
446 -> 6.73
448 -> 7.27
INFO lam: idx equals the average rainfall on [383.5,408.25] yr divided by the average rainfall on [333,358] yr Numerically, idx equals 1.9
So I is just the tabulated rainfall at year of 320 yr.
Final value 5.98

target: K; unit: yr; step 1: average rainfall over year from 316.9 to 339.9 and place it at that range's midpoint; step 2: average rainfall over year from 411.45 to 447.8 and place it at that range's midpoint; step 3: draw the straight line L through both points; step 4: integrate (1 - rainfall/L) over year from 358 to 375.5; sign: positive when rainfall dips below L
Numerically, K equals 5.4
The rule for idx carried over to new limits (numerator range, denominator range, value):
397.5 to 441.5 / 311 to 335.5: 1.36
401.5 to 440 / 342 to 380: 1.78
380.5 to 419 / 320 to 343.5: 1.54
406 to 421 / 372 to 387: 1.22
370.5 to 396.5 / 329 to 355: 1.61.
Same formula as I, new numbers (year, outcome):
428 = 7.83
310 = 6.82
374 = 5.77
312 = 6.09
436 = 8.14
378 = 6.46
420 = 8.68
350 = 4.08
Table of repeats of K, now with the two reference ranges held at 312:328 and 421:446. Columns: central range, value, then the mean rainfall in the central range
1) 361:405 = 2.3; 6.72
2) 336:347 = 4.4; 3.89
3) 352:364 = 4.3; 4.31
